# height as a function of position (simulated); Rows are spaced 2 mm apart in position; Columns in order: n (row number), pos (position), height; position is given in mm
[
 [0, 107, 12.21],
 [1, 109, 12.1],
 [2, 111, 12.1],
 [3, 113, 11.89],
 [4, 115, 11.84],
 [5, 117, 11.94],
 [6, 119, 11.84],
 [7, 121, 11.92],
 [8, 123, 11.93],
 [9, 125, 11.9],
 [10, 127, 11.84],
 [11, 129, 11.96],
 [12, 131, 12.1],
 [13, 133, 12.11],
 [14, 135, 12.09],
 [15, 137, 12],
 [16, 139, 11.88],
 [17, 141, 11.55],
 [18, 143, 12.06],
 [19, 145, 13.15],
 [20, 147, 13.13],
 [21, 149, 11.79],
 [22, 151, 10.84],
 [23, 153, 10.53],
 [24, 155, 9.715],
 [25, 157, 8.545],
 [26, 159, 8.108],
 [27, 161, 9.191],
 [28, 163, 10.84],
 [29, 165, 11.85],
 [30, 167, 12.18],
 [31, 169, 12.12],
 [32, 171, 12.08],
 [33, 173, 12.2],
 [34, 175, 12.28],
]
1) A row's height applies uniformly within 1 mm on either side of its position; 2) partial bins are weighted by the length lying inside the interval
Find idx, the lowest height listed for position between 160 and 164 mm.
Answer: 9.191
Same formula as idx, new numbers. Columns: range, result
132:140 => 11.88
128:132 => 11.96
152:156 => 9.715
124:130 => 11.84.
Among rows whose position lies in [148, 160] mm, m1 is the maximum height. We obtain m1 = 11.79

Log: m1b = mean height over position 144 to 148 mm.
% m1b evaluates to 13.1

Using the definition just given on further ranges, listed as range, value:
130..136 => 12.1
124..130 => 11.9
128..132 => 12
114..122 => 11.9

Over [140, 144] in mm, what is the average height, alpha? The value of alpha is 11.8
